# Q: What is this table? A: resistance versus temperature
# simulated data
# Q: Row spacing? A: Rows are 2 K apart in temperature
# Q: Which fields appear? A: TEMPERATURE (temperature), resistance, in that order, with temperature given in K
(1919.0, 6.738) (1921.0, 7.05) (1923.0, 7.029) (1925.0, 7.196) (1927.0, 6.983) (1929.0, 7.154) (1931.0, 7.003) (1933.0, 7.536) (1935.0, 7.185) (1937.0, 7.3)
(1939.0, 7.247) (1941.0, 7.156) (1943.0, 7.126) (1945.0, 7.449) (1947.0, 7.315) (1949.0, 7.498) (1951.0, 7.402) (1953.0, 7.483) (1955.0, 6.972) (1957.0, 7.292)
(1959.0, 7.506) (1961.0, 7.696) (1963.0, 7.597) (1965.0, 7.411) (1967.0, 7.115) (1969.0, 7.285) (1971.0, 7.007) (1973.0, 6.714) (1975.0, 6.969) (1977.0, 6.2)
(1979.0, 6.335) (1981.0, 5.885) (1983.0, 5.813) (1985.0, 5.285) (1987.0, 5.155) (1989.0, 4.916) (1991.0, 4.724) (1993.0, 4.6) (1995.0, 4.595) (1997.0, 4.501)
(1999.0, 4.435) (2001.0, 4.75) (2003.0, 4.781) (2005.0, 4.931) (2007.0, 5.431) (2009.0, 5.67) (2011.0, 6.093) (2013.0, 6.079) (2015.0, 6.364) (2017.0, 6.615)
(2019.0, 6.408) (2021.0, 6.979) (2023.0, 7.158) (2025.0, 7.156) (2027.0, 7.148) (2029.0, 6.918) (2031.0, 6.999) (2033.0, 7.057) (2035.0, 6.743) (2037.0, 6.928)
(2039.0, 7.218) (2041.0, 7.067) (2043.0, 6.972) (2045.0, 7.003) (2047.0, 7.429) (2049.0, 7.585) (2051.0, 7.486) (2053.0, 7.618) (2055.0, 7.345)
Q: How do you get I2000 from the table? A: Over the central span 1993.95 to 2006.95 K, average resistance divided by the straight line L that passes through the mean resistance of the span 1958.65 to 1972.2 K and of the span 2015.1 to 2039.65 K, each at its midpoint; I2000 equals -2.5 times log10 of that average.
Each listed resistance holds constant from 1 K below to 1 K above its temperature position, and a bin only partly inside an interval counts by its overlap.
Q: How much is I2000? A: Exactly 0.444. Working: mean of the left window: 7.36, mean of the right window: 6.92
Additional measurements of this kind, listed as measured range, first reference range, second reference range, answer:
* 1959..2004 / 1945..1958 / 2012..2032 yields 0.198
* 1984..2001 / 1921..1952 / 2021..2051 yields 0.440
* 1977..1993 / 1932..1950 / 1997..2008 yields 0.022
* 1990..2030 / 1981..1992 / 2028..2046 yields 0.060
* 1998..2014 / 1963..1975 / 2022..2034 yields 0.323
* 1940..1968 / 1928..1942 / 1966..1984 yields -0.066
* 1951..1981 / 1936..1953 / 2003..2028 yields -0.011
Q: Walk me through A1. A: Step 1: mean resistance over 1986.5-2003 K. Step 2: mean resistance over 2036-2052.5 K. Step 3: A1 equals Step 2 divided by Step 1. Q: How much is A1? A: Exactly 1.5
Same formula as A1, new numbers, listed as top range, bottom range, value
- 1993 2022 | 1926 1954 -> 0.76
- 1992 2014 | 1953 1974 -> 0.70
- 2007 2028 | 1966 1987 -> 1.02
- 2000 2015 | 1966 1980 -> 0.80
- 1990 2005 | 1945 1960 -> 0.63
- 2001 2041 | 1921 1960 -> 0.89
